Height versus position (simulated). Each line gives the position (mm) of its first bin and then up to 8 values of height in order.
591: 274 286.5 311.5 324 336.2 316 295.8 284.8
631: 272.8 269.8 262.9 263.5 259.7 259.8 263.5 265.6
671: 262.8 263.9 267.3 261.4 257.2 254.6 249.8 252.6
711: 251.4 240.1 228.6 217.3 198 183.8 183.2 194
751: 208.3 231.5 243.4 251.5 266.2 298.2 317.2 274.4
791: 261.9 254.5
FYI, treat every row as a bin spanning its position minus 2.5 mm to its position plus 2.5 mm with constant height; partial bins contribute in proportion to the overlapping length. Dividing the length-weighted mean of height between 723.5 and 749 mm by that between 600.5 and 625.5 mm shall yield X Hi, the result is 0.62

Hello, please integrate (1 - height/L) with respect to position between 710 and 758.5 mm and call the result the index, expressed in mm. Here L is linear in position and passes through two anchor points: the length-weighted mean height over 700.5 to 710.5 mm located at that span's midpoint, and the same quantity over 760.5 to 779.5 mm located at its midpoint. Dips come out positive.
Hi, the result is 8.8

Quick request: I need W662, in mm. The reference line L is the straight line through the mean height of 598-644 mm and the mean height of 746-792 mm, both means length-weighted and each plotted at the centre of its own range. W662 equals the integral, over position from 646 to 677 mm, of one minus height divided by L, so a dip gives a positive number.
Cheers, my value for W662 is 2.5 mm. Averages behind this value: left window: 297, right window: 258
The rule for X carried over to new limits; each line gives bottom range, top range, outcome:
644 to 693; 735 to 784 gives 0.91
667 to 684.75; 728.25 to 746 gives 0.72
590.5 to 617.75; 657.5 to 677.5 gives 0.85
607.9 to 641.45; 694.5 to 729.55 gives 0.82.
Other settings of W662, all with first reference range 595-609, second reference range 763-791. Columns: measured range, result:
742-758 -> 4.3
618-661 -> 4.6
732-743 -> 3.9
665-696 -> 3.6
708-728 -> 3.8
